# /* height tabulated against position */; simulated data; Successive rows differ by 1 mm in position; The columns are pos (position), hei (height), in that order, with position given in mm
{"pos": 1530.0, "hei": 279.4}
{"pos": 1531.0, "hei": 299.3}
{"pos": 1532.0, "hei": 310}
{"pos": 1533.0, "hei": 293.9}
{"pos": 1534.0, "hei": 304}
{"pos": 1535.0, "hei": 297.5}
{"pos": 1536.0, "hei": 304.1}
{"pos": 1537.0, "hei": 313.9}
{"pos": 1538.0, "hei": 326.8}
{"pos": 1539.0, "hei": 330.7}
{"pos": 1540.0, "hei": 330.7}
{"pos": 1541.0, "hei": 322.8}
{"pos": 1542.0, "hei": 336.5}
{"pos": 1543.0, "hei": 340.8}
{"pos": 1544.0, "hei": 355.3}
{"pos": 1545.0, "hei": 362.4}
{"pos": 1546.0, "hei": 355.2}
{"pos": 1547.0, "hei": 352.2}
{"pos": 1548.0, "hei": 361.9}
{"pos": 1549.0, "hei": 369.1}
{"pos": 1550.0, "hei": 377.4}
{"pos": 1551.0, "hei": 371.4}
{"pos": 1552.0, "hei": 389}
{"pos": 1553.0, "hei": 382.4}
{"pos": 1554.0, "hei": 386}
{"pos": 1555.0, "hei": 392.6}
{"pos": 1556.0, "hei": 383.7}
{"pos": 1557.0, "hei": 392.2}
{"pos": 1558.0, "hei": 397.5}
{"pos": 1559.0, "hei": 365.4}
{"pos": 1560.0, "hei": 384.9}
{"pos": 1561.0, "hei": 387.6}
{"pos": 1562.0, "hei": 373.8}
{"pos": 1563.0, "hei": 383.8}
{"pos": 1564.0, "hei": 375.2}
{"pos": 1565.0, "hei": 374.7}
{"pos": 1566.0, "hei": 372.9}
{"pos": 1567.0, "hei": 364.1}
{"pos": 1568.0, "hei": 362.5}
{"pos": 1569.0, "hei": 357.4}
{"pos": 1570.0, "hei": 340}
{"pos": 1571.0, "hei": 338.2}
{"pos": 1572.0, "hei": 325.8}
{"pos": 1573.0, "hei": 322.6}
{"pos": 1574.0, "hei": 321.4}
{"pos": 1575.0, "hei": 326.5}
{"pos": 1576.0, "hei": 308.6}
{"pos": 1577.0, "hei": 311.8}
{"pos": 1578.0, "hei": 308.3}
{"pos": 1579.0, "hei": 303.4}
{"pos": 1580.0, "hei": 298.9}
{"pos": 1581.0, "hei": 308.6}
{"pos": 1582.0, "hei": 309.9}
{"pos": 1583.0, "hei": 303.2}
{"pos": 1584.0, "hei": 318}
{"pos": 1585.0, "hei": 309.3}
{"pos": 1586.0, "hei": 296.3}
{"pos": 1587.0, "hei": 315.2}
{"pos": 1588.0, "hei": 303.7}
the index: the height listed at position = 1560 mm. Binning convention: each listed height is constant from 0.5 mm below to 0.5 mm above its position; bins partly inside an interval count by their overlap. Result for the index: 384.9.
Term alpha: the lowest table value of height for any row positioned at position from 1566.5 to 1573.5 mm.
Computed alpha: 322.6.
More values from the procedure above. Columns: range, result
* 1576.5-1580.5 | 298.9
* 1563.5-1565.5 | 374.7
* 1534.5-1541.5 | 297.5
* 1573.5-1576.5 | 308.6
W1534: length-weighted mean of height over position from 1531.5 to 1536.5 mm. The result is 302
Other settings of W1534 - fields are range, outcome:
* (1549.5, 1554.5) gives 381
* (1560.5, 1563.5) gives 382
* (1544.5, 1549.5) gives 360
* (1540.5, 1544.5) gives 339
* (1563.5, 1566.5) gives 374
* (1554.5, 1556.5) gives 388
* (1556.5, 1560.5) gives 385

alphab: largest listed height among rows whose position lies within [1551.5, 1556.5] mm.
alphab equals 392.6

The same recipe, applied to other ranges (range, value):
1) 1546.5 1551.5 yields 377.4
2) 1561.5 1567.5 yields 383.8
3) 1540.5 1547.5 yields 362.4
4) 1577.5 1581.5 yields 308.6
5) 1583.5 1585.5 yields 318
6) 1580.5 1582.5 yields 309.9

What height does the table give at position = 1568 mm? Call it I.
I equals 362.5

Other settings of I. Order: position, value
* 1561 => 387.6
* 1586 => 296.3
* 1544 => 355.3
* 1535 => 297.5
